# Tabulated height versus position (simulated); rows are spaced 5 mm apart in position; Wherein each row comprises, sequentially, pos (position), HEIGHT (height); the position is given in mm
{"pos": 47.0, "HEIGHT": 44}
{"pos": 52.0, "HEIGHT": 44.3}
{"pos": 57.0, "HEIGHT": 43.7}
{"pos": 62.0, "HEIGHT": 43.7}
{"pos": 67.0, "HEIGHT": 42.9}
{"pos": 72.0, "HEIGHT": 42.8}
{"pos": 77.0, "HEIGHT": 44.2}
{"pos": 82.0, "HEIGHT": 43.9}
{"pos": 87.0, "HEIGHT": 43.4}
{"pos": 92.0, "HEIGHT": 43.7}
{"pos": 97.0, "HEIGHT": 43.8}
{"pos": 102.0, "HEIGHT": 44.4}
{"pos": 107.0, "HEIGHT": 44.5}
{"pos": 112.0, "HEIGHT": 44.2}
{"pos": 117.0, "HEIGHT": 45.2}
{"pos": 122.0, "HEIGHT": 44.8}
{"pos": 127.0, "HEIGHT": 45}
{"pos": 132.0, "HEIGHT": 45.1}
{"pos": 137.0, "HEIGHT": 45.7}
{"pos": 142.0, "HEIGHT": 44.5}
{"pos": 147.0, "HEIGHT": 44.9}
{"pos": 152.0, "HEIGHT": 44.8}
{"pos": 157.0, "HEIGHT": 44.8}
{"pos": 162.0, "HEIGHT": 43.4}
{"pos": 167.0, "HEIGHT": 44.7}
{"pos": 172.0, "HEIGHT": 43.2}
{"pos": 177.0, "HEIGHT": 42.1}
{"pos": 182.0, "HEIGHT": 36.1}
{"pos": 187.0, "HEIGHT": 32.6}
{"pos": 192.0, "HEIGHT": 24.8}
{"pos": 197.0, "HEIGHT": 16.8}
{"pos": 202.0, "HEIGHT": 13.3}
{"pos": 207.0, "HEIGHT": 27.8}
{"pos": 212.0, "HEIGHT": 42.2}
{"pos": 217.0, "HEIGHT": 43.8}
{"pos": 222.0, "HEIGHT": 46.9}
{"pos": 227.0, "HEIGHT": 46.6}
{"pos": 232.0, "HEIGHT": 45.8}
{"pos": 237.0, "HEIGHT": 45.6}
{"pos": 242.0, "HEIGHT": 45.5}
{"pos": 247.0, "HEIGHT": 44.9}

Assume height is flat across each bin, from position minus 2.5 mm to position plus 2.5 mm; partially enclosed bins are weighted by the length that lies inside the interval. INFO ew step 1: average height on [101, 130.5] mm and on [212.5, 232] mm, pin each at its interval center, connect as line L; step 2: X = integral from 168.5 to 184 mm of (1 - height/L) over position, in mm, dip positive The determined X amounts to 1.5 mm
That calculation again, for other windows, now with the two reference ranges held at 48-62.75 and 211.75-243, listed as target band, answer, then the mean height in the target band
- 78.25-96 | 0.2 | 43.7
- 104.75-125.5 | -0.1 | 44.7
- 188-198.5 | 5.2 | 22.9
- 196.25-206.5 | 6.3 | 17.2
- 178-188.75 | 2.3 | 35.6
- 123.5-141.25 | -0.2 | 45.2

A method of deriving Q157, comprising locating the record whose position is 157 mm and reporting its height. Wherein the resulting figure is 44.8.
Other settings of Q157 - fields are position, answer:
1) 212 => 42.2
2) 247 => 44.9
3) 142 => 44.5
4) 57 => 43.7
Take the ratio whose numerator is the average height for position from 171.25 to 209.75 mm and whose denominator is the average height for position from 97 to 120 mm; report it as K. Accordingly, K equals 0.65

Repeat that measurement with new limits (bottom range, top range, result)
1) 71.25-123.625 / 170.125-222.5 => 0.75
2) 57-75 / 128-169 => 1.03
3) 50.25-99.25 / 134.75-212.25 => 0.84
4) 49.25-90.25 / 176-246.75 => 0.84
